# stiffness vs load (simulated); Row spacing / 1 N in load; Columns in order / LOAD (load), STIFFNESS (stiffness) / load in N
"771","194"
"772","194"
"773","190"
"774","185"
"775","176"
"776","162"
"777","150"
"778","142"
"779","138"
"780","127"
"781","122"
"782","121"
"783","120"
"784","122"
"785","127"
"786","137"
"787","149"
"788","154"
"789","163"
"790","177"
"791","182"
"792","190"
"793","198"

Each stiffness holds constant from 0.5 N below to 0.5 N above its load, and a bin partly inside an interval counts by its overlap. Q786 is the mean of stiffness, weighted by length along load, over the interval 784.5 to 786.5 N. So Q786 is 132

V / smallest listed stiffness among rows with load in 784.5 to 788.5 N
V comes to 127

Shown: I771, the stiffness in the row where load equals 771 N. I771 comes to 194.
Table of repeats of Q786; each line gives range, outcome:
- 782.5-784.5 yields 121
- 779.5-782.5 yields 123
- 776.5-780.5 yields 139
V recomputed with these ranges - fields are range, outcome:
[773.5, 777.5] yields 150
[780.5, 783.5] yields 120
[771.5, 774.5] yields 185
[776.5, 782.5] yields 121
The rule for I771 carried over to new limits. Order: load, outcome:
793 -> 198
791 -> 182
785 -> 127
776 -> 162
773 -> 190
